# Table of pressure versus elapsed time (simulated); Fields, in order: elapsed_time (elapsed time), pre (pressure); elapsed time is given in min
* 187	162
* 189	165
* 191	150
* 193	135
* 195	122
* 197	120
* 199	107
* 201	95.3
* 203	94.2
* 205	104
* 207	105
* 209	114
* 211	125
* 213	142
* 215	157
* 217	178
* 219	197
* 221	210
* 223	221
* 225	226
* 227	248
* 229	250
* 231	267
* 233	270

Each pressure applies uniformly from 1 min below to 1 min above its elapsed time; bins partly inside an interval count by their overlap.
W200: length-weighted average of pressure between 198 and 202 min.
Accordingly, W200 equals 101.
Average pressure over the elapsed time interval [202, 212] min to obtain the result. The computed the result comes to 108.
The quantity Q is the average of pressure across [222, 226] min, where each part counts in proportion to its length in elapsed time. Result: 224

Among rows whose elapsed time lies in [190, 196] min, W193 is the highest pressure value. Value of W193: 150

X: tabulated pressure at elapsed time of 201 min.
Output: 95.3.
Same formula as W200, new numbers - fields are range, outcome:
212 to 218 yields 159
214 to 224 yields 193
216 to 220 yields 188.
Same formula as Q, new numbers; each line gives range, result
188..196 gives 143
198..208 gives 101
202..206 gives 99.1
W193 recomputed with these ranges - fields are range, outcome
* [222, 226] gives 226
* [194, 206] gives 122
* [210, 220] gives 197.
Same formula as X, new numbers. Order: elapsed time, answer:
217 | 178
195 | 122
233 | 270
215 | 157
